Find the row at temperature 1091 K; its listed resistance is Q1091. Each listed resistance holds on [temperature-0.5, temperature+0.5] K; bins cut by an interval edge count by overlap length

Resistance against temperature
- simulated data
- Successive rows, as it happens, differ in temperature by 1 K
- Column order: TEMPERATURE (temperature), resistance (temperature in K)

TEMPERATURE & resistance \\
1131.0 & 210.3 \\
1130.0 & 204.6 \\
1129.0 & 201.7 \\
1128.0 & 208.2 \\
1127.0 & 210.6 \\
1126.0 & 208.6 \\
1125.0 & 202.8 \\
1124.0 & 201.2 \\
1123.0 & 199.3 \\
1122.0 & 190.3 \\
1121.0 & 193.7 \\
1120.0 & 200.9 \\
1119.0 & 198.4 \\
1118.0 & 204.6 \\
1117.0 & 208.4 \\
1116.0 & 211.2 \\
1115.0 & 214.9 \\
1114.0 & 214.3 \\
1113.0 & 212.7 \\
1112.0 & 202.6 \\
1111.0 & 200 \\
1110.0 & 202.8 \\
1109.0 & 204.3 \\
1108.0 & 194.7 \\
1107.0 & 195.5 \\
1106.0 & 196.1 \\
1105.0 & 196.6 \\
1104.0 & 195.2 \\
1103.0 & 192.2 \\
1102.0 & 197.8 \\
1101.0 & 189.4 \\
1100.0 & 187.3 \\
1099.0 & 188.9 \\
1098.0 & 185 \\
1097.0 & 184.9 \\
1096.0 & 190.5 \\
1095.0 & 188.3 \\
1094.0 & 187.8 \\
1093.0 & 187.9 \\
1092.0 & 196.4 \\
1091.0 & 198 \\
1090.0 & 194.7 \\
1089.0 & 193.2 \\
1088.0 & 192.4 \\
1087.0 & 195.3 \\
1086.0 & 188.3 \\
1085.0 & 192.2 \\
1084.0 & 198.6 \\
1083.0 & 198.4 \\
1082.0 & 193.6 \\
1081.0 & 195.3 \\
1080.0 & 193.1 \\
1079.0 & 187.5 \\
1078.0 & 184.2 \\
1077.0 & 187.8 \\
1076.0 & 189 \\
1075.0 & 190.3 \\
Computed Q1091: 198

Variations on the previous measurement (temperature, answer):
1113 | 212.7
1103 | 192.2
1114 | 214.3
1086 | 188.3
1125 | 202.8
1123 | 199.3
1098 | 185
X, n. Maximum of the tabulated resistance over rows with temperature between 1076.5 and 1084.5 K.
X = 198.6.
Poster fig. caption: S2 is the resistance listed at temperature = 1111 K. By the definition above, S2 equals 200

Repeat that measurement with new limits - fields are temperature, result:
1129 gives 201.7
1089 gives 193.2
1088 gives 192.4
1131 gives 210.3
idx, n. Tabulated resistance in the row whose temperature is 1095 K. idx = 188.3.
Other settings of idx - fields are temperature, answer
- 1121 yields 193.7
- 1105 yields 196.6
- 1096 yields 190.5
